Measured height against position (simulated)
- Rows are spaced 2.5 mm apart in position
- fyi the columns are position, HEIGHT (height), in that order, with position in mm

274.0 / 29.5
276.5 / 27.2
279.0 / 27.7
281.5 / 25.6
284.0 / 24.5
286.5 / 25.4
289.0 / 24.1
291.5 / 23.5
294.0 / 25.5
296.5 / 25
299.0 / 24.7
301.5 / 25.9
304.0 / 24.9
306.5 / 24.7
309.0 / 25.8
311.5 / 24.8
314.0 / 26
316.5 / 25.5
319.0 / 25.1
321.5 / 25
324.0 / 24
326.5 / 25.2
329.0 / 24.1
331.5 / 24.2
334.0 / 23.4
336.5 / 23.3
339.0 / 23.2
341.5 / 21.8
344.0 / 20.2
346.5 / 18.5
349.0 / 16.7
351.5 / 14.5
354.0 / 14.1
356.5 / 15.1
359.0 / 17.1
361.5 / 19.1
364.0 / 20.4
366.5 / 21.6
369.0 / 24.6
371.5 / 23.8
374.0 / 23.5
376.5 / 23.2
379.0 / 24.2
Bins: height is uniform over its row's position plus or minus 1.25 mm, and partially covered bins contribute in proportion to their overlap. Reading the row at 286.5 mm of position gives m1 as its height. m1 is 25.4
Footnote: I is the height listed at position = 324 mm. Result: 24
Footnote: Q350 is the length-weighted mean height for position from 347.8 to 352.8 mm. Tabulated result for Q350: 15.6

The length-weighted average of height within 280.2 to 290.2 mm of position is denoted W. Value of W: 24.9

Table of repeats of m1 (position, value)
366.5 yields 21.6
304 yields 24.9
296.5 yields 25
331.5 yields 24.2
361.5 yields 19.1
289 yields 24.1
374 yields 23.5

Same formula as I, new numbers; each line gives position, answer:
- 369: 24.6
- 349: 16.7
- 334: 23.4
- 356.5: 15.1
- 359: 17.1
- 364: 20.4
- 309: 25.8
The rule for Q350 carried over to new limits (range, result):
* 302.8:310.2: 25.1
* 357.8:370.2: 20.6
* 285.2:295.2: 24.6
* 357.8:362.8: 18.1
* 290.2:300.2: 24.7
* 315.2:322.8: 25.2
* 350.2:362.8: 16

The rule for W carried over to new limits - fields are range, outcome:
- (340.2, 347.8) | 20.2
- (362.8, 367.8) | 21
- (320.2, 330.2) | 24.6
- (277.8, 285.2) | 25.9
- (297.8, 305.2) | 25.2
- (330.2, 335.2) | 23.8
